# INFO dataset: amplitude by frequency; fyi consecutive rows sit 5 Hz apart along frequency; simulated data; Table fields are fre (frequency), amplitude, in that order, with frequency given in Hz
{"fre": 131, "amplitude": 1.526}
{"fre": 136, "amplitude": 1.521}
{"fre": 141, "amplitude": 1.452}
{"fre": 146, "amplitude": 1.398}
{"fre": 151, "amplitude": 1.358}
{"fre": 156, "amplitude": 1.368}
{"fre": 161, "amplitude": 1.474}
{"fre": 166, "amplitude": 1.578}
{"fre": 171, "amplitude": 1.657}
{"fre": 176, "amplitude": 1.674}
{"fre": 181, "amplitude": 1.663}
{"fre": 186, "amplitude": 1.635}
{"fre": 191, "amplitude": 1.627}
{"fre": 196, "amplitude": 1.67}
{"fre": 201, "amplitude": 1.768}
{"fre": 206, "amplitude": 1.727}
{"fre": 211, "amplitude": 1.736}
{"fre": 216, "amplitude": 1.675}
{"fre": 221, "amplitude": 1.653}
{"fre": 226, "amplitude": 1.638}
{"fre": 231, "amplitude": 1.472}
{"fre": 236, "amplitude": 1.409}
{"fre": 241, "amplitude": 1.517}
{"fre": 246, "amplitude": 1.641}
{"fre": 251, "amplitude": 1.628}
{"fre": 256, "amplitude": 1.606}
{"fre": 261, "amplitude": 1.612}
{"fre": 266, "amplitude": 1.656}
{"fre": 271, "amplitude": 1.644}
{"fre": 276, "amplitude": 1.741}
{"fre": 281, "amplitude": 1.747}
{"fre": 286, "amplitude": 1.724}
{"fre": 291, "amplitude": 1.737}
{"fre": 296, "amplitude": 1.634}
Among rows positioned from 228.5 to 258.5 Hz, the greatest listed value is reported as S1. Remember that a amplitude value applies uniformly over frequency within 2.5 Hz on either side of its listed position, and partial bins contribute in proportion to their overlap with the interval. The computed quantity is 1.641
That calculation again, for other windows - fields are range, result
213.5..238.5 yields 1.675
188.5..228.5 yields 1.768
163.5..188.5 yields 1.674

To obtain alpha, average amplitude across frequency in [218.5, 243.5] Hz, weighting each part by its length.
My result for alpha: 1.54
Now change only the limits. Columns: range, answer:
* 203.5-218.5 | 1.71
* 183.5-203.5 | 1.68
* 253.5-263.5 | 1.61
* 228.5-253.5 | 1.53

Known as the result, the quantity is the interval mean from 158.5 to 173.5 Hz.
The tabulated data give 1.57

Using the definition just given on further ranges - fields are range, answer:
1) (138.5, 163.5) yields 1.41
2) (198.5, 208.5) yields 1.75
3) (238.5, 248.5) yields 1.58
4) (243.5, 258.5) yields 1.62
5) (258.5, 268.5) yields 1.63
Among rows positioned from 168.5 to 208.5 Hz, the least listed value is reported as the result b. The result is 1.627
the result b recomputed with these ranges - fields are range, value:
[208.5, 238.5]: 1.409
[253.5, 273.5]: 1.606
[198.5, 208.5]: 1.727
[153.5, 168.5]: 1.368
